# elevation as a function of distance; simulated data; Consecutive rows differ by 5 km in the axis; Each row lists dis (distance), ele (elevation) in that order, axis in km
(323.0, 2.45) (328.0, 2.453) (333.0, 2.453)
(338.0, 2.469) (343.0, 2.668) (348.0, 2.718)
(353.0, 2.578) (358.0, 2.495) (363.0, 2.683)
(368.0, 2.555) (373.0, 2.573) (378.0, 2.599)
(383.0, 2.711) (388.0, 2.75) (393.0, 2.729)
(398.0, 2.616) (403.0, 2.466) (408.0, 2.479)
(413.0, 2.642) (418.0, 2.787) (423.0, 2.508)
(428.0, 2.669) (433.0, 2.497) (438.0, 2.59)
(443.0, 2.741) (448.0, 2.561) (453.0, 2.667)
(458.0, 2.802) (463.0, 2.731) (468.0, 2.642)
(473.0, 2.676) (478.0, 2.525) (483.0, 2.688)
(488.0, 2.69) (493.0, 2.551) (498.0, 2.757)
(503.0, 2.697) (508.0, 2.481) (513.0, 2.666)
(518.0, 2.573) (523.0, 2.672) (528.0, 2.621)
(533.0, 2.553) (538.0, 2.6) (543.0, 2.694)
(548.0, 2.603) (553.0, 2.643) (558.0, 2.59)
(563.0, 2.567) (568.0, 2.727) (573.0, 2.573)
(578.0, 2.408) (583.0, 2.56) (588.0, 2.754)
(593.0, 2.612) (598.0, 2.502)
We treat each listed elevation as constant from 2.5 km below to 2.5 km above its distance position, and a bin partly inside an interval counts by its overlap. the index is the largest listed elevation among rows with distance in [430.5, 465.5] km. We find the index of 2.802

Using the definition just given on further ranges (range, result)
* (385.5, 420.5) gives 2.787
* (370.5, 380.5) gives 2.599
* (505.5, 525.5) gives 2.672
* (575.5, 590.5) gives 2.754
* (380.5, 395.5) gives 2.75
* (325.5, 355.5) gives 2.718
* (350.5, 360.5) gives 2.578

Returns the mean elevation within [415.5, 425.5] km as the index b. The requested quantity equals 2.65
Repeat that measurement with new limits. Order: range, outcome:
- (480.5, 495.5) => 2.64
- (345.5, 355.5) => 2.65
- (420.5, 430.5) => 2.59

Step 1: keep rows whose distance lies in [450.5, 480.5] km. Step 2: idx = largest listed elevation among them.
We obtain 2.802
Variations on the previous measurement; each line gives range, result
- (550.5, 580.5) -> 2.727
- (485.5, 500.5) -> 2.757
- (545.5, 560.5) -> 2.643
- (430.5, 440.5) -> 2.59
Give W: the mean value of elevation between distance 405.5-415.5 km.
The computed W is 2.56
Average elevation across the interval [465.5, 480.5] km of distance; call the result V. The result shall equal 2.61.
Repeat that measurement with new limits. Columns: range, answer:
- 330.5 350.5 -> 2.58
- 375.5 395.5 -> 2.7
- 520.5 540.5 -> 2.61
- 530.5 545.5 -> 2.62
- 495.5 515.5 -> 2.65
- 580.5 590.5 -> 2.66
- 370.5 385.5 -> 2.63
